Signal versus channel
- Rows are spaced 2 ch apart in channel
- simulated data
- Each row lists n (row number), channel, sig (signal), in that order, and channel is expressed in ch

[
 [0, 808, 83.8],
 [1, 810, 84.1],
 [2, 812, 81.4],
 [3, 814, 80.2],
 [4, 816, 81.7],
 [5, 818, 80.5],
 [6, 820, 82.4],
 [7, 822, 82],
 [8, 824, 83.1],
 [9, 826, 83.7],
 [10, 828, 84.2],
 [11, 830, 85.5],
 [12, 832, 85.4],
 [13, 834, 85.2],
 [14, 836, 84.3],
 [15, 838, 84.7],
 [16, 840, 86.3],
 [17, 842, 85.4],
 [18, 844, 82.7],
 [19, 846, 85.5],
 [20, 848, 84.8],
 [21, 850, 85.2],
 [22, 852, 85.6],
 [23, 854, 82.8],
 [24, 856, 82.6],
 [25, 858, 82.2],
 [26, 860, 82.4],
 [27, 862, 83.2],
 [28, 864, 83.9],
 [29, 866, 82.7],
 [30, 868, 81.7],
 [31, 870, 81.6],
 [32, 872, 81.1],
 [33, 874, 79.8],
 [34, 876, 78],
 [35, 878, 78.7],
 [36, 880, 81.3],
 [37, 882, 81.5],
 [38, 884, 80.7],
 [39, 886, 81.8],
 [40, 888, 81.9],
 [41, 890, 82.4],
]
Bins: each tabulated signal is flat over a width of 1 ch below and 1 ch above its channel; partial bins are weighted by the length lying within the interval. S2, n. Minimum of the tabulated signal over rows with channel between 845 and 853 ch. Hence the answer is 84.8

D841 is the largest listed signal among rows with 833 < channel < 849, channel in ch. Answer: 86.3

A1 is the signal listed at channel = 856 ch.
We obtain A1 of 82.6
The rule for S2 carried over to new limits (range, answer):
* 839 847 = 82.7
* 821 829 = 82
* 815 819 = 80.5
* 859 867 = 82.4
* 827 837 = 84.2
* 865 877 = 78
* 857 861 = 82.2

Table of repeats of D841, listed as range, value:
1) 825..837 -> 85.5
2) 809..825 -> 84.1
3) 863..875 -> 83.9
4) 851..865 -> 85.6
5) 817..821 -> 82.4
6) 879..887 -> 81.8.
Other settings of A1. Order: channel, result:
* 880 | 81.3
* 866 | 82.7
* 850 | 85.2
